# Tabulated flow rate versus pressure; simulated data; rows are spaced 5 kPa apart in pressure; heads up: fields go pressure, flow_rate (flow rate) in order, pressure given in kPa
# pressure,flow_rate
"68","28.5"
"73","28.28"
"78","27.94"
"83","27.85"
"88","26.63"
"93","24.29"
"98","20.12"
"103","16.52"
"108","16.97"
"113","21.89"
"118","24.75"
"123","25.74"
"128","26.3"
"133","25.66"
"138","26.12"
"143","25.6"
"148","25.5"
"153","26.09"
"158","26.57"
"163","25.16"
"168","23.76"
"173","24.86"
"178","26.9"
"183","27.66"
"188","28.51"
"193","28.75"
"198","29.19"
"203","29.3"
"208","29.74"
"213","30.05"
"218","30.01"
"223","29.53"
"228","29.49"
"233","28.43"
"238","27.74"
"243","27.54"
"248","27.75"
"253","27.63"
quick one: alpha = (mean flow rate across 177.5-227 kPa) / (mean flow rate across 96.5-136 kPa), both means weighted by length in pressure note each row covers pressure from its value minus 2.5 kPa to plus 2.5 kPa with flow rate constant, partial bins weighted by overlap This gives 1.30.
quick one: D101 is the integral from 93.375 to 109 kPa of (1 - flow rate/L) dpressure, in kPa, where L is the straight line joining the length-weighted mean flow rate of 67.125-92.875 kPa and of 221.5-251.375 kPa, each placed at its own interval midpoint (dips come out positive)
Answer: 4.96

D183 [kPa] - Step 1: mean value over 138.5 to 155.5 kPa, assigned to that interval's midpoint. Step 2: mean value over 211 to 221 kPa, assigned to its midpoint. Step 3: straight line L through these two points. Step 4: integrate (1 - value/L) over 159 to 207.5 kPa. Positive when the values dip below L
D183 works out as 1.4 kPa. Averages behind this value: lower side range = 25.8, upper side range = 30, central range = 27.2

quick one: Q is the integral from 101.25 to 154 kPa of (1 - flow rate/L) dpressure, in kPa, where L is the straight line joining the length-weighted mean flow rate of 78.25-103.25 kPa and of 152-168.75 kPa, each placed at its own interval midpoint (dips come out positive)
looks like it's 2.3 kPa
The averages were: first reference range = 24.1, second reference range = 25.5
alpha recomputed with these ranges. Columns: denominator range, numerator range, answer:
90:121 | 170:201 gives 1.32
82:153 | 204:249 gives 1.21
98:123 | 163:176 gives 1.19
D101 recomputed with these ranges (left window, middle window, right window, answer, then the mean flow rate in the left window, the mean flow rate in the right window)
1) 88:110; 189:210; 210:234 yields -1.0 kPa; 20.3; 29.6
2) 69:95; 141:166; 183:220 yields 2.3 kPa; 27.1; 29.2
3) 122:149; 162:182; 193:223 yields 1.7 kPa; 25.8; 29.6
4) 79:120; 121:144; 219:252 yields -1.8 kPa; 22.6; 28.5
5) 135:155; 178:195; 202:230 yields 0.0 kPa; 25.8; 29.7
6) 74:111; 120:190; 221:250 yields -1.6 kPa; 23.1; 28.4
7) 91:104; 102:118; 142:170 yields 1.5 kPa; 20.6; 25.5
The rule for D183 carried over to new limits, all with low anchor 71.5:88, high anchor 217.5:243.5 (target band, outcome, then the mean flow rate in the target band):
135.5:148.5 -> 1.12 kPa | 25.8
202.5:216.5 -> -0.55 kPa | 29.8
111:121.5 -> 1.66 kPa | 23.6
